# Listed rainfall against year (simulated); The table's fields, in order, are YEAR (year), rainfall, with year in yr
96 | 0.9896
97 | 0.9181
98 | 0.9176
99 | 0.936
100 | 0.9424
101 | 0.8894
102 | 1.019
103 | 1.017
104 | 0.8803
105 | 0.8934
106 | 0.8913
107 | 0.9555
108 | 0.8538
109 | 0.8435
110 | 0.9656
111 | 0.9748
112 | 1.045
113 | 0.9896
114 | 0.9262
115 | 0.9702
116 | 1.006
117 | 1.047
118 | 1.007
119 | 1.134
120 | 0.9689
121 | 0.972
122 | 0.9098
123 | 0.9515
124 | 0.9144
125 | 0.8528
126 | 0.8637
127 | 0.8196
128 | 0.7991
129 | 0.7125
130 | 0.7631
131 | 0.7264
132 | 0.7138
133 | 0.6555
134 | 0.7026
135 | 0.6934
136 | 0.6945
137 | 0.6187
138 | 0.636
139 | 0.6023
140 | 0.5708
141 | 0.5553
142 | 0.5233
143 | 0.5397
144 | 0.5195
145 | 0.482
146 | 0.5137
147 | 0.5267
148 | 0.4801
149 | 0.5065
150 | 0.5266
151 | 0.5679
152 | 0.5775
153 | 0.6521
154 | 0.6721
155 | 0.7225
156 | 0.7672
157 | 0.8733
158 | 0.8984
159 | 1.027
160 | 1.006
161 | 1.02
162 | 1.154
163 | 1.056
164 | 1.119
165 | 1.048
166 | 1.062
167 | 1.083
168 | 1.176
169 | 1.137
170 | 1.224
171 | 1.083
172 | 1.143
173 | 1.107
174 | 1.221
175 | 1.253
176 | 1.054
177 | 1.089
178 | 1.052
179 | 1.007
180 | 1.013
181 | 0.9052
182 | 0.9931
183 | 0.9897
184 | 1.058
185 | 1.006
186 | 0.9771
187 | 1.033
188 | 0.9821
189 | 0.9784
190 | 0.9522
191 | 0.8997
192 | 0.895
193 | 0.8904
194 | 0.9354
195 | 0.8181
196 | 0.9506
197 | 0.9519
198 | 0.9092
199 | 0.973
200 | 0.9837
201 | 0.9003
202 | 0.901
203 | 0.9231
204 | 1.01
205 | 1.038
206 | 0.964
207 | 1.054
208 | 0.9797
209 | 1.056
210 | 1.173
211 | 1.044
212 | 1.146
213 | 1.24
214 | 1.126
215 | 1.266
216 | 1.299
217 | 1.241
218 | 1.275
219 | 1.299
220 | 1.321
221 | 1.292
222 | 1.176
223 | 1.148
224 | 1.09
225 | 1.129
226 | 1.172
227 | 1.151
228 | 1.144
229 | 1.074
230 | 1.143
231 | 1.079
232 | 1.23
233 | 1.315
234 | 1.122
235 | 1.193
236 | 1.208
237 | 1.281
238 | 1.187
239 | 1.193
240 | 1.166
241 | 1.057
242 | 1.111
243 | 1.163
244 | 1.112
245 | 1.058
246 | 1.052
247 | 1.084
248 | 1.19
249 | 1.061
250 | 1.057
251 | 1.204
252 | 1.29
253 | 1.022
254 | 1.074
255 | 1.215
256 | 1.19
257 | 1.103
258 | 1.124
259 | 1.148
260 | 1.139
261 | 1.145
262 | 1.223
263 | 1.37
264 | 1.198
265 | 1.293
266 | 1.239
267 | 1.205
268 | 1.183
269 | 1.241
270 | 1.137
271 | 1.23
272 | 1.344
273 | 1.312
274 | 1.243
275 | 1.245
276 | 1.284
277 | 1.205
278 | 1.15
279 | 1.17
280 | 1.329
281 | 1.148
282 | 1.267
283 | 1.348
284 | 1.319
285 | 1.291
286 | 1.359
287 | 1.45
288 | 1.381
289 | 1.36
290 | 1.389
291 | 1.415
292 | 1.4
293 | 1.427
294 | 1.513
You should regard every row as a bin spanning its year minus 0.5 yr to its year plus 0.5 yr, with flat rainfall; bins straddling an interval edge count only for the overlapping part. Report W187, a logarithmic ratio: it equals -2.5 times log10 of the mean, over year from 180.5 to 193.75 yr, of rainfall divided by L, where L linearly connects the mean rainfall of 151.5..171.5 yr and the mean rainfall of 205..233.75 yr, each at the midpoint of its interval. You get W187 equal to 0.09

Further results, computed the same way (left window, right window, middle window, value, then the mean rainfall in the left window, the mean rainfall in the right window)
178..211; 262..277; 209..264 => -0.04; 0.974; 1.25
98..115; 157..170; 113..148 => 0.28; 0.939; 1.06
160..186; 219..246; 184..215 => 0.13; 1.08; 1.17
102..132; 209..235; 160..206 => 0.06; 0.917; 1.19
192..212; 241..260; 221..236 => -0.10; 0.974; 1.12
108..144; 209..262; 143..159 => 0.39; 0.815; 1.16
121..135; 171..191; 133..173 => 0.17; 0.801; 1.04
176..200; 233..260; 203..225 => -0.10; 0.97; 1.14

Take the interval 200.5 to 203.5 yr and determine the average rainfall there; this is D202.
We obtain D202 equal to 0.908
